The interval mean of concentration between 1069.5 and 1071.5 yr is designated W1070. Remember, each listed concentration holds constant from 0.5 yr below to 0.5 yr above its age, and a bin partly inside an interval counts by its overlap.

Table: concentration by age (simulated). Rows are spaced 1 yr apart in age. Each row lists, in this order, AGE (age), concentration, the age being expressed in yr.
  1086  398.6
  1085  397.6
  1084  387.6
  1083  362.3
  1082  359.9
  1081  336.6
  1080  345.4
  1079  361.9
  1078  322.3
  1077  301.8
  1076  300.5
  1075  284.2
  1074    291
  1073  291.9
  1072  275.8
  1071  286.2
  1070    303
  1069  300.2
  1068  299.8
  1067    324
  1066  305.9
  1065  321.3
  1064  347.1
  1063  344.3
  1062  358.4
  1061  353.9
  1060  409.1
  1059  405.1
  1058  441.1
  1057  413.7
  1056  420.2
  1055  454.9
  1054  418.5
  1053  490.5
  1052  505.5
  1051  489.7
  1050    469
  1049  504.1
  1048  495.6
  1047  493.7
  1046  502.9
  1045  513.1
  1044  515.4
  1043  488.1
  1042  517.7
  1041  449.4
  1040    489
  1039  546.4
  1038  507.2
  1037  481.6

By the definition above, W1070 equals 295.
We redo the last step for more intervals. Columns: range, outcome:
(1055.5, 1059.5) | 420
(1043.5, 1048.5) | 504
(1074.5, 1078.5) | 302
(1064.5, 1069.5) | 310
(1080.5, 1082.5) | 348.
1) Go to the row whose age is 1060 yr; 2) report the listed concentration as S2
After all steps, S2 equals 409.1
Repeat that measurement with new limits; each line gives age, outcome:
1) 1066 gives 305.9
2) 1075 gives 284.2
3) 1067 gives 324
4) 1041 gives 449.4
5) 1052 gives 505.5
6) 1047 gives 493.7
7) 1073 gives 291.9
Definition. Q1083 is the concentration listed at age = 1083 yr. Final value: 362.3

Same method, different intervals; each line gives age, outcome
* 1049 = 504.1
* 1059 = 405.1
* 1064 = 347.1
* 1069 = 300.2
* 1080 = 345.4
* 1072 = 275.8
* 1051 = 489.7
